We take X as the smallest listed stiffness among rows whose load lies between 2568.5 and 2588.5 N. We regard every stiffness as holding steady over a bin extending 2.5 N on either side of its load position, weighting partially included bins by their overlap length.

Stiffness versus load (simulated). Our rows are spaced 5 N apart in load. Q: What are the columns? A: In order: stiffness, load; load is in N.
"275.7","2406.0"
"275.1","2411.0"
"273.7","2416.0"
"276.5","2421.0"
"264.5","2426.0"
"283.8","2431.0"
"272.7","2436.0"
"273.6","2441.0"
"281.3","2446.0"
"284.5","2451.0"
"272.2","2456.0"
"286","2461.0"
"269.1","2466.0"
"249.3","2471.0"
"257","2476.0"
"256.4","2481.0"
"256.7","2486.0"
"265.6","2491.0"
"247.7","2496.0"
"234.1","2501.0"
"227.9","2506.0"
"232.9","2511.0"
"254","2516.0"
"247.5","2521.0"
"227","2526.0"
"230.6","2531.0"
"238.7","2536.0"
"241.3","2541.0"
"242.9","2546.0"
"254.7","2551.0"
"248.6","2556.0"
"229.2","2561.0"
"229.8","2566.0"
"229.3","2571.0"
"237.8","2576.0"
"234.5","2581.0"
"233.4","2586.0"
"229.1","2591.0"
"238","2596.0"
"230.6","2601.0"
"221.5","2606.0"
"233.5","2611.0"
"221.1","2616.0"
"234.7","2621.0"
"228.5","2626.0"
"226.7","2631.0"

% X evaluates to 229.3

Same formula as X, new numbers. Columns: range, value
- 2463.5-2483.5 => 249.3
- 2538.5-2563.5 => 229.2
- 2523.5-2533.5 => 227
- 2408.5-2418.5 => 273.7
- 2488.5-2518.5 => 227.9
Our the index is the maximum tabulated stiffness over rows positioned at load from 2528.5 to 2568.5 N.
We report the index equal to 254.7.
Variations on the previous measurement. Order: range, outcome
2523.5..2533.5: 230.6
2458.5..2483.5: 286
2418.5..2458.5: 284.5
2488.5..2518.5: 265.6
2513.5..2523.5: 254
